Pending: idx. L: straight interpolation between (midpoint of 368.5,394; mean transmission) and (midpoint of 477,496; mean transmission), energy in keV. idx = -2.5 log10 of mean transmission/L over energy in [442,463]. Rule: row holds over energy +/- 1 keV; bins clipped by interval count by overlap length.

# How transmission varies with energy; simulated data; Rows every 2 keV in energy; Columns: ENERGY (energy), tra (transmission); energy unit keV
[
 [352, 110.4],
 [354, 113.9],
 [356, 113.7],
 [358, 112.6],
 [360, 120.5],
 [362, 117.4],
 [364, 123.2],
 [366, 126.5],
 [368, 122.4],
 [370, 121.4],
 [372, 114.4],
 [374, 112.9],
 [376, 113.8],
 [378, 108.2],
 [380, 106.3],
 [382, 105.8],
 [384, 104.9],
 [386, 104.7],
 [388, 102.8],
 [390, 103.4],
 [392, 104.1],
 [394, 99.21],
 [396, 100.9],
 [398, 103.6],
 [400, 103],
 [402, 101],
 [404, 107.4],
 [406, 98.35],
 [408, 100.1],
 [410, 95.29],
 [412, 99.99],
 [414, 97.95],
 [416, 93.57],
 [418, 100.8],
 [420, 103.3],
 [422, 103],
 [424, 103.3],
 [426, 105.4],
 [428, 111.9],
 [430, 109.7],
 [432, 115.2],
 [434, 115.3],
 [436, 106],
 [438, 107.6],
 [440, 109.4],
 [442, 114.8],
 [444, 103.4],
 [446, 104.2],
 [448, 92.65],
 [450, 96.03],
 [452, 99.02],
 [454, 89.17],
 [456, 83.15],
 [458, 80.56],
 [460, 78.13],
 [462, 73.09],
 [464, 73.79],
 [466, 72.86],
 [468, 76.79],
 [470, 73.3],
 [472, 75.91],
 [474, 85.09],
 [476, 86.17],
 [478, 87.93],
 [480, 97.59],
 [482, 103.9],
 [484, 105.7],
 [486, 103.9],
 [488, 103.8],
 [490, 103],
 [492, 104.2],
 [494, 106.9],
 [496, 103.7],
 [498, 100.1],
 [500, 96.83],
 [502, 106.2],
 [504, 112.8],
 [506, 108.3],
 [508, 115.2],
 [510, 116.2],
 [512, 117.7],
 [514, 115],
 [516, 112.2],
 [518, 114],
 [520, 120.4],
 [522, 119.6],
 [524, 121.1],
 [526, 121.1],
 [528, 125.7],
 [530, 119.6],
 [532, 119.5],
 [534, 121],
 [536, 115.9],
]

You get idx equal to 0.14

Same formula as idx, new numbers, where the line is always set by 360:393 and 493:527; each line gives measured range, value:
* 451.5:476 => 0.37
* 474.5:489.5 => 0.15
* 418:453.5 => 0.07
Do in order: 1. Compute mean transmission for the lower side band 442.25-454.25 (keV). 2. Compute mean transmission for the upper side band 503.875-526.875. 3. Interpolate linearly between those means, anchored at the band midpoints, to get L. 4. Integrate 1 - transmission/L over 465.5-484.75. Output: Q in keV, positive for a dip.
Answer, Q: 3.5 keV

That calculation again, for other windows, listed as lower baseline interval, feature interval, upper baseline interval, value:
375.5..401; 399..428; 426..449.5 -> 1.34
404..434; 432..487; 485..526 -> 7.04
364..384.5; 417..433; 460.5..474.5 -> -2.31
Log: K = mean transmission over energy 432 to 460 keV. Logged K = 99.9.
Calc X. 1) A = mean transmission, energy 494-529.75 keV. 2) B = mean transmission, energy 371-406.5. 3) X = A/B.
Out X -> 1.07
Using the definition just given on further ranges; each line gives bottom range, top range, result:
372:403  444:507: 0.89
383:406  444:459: 0.90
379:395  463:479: 0.76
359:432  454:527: 0.93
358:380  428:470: 0.81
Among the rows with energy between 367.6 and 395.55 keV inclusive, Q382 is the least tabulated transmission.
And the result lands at 99.21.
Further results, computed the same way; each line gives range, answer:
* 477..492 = 87.93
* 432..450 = 92.65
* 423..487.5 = 72.86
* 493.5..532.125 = 96.83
